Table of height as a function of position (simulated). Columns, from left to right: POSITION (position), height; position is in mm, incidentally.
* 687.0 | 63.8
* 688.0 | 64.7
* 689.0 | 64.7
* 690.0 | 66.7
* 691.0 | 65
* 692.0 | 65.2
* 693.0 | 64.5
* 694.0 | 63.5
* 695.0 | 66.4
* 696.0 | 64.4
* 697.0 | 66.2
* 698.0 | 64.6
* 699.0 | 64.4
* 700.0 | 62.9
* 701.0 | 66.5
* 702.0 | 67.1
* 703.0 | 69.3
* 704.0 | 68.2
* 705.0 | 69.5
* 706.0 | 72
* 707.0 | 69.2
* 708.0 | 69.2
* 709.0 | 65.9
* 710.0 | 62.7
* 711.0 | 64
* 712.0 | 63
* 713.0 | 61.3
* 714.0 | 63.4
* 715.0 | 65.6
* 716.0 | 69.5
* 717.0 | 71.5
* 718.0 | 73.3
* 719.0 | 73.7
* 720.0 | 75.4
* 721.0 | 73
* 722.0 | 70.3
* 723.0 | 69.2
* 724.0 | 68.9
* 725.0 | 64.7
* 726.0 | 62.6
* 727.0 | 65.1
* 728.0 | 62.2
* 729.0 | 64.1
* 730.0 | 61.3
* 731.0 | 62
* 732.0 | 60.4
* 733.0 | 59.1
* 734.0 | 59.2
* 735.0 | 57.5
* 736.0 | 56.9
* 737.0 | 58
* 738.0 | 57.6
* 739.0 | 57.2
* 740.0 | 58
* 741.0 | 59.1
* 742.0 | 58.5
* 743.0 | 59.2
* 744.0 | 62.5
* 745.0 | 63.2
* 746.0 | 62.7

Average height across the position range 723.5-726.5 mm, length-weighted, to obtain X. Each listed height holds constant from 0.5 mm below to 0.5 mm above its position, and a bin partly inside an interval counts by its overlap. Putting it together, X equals 65.4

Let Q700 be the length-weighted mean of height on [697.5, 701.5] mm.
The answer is 64.6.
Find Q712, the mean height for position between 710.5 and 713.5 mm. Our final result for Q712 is 62.8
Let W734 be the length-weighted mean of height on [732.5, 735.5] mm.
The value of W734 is 58.6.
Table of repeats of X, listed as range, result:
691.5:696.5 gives 64.8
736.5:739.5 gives 57.6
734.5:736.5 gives 57.2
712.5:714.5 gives 62.3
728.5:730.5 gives 62.7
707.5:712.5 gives 65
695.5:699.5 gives 64.9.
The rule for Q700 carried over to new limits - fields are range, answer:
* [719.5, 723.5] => 72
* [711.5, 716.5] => 64.6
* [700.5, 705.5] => 68.1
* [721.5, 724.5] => 69.5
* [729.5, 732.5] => 61.2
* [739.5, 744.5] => 59.5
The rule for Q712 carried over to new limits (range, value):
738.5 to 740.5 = 57.6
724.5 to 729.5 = 63.7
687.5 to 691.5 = 65.3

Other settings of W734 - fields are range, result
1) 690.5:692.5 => 65.1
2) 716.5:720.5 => 73.5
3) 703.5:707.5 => 69.7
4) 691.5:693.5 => 64.8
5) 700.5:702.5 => 66.8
